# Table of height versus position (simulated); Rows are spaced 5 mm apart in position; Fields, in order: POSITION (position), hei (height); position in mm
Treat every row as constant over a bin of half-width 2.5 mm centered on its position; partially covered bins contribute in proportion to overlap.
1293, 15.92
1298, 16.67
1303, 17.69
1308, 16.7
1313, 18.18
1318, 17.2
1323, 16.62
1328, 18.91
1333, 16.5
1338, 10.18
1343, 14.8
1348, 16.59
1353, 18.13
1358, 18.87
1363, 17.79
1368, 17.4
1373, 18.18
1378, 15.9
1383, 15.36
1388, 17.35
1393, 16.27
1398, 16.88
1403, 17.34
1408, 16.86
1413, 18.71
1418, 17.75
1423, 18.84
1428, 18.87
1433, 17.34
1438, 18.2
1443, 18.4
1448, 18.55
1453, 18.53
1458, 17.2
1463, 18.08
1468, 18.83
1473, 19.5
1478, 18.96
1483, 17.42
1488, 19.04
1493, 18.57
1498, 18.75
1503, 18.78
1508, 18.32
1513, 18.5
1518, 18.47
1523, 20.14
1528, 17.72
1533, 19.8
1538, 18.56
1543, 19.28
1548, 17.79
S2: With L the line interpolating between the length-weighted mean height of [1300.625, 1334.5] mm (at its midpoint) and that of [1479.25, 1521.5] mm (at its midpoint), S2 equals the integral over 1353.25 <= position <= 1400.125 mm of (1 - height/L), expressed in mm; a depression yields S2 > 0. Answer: 1.63 mm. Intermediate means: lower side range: 17.4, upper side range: 18.5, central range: 17.2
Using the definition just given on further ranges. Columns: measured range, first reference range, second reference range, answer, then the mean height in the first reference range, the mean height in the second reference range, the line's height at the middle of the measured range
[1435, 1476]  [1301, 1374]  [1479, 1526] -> -0.6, 16.9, 18.7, 18.2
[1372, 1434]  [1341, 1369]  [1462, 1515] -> 1.6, 17.3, 18.6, 17.8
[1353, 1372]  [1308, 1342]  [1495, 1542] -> -1.5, 16.2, 18.8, 16.7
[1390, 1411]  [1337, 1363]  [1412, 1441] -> 0.8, 16.2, 18.3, 17.6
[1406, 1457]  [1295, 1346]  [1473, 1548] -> -1.3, 16.3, 18.7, 17.7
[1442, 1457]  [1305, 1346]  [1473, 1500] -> -0.3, 16.2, 18.6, 18.1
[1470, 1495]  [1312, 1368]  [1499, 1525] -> -0.3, 16.7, 18.8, 18.4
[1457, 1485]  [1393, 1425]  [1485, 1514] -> -0.1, 17.6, 18.6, 18.3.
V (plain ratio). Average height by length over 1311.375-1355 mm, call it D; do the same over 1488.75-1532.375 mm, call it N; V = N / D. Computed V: 1.15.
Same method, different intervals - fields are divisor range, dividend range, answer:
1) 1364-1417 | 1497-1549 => 1.10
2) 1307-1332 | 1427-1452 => 1.04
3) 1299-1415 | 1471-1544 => 1.11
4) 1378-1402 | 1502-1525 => 1.14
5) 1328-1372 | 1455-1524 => 1.13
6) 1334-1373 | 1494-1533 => 1.14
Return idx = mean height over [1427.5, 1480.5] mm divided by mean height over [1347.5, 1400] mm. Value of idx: 1.1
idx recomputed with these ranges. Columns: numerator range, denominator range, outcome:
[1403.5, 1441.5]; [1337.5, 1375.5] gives 1.07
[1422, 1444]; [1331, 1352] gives 1.24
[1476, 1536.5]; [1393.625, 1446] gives 1.05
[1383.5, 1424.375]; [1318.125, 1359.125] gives 1.07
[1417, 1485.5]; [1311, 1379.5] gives 1.09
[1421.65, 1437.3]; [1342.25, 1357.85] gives 1.07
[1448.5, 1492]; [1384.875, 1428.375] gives 1.05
